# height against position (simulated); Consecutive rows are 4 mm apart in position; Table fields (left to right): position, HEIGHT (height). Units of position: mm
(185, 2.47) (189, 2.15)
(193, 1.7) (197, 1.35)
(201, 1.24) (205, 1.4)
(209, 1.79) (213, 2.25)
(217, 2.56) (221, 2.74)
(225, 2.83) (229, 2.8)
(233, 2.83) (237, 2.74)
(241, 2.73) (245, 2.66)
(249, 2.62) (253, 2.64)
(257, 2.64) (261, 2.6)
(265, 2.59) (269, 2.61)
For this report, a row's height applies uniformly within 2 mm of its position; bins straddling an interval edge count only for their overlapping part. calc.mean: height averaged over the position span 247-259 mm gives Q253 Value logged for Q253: 2.63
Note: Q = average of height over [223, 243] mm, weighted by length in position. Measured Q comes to 2.79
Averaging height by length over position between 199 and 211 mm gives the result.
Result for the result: 1.48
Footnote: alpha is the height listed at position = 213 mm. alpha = 2.25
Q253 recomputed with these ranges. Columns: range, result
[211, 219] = 2.41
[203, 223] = 2.15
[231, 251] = 2.72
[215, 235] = 2.75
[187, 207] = 1.57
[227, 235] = 2.81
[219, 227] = 2.79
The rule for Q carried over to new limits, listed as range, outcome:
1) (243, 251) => 2.64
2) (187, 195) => 1.92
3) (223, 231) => 2.81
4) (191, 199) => 1.52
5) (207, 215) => 2.02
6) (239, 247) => 2.7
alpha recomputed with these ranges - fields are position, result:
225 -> 2.83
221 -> 2.74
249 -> 2.62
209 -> 1.79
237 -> 2.74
